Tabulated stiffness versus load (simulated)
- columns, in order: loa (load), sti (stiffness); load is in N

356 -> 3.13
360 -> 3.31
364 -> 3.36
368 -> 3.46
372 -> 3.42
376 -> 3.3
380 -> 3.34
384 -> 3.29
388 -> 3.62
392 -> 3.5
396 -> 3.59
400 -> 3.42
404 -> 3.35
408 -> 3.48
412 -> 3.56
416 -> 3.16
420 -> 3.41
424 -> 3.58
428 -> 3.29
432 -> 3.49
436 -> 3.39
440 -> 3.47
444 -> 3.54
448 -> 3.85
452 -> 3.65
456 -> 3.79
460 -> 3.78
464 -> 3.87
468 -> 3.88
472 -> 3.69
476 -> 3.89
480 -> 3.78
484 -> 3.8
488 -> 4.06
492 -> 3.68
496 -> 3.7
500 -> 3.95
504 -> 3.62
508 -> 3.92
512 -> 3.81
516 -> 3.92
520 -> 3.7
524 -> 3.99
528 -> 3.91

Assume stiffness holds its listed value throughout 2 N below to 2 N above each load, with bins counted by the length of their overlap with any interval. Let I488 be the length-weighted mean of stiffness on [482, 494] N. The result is 3.85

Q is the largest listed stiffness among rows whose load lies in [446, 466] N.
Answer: 3.87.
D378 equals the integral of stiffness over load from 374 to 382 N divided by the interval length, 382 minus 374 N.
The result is 3.32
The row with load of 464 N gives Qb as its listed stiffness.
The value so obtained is 3.87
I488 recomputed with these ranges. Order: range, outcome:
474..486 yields 3.82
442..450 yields 3.7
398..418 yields 3.39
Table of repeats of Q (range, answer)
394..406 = 3.59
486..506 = 4.06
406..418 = 3.56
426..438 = 3.49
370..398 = 3.62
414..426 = 3.58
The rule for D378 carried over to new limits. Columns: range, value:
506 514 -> 3.87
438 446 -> 3.5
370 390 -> 3.39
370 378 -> 3.36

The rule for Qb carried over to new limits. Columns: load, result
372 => 3.42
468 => 3.88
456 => 3.79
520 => 3.7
